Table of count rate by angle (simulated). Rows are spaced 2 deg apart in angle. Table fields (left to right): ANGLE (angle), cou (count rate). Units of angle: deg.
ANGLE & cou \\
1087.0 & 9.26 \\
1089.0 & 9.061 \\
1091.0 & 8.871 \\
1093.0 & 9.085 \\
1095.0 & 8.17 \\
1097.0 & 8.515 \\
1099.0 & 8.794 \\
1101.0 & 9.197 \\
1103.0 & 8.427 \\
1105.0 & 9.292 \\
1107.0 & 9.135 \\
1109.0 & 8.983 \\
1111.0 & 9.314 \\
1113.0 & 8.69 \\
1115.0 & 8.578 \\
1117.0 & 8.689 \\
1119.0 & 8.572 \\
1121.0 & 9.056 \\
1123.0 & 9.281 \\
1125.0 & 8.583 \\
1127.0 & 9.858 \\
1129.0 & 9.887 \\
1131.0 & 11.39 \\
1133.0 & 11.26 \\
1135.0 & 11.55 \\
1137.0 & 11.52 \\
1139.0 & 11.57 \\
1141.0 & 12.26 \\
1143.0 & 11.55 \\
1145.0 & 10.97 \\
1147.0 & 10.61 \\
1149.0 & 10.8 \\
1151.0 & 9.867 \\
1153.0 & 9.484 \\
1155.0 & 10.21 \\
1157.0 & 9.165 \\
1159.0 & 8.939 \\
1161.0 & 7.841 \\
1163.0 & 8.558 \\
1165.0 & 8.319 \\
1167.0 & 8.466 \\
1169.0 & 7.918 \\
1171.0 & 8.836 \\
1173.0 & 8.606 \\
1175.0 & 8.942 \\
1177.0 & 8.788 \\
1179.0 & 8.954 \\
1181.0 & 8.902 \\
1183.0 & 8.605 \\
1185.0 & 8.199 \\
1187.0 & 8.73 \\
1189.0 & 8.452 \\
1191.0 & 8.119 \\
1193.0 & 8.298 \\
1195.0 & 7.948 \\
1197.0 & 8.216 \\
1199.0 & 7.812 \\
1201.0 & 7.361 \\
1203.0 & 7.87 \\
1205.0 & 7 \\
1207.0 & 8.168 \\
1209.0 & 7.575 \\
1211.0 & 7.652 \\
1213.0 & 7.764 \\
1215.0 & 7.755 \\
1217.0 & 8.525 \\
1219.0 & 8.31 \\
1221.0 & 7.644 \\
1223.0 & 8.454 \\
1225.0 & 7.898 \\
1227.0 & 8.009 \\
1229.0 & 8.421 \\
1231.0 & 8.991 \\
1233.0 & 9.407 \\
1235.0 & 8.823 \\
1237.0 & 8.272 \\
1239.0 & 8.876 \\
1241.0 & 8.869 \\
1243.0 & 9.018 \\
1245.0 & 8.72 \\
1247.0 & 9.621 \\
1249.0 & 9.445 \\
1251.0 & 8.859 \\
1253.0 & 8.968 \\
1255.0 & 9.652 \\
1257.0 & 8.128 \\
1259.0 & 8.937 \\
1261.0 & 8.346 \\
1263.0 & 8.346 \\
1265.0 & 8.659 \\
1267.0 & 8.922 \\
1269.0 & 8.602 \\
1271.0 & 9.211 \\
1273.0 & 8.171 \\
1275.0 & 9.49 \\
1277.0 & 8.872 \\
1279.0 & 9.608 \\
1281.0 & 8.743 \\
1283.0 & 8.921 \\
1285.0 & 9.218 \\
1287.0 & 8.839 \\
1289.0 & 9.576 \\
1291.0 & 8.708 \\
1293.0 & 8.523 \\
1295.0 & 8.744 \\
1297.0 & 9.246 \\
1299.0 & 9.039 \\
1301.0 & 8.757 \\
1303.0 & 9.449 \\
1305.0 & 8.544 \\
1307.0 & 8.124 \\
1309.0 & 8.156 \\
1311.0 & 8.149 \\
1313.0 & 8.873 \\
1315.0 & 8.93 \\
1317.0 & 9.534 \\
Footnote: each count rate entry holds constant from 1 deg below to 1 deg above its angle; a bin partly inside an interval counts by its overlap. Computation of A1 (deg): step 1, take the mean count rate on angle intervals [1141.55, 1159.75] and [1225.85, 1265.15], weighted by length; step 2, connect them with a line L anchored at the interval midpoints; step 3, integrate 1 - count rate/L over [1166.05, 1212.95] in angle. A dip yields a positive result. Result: 7.0 deg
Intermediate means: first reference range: 10.2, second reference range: 8.82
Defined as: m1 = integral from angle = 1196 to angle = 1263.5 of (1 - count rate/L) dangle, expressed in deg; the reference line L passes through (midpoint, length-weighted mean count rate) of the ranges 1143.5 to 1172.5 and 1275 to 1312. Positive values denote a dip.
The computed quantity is 5.0 deg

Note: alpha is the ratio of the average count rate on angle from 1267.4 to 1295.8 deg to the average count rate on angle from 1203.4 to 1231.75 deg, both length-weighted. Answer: 1.12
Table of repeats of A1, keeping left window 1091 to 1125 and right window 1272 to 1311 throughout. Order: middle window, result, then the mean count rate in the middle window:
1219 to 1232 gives 0.91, 8.24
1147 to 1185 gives -0.53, 8.98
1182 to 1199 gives 1.09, 8.29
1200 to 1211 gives 1.56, 7.6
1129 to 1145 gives -4.67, 11.4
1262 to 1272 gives 0.13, 8.75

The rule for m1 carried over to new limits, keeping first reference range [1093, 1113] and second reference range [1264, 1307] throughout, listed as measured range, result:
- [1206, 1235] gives 2.3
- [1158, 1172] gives 0.8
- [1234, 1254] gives -0.1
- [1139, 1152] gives -3.2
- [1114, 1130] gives -0.3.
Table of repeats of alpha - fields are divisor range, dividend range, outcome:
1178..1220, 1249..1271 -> 1.09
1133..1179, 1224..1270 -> 0.90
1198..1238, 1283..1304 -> 1.11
